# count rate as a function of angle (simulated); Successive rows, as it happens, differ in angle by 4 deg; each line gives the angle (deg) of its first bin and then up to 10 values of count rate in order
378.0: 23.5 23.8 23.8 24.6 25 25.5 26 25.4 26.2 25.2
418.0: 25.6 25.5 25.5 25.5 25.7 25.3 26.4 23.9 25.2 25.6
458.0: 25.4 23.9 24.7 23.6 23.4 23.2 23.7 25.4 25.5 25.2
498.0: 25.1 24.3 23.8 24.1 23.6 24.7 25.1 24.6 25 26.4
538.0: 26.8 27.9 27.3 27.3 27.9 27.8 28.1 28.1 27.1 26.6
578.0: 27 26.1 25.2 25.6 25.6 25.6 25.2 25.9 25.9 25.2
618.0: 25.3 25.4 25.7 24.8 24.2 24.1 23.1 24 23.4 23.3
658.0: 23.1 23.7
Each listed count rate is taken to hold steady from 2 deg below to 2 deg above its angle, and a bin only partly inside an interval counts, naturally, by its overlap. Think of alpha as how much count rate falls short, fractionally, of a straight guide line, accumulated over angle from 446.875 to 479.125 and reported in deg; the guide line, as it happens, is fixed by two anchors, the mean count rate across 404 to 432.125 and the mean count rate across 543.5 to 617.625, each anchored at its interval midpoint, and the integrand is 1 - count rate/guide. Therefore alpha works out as 1.8 deg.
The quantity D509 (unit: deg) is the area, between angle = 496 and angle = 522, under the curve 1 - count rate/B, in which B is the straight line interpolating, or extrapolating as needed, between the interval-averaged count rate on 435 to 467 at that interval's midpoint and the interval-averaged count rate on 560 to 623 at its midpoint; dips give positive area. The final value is 1.2 deg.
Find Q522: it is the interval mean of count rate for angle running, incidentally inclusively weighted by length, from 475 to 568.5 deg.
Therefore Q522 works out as 25.7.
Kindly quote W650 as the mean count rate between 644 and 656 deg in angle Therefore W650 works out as 23.6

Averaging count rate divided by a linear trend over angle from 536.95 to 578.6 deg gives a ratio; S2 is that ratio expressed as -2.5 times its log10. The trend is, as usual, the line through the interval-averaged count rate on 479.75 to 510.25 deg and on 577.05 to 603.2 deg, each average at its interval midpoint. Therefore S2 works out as -0.09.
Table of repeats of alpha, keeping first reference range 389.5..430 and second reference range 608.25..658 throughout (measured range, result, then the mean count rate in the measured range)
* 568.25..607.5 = -2.08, 26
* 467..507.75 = 1.29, 24.3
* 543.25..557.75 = -1.58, 27.6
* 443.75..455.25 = 0.19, 24.9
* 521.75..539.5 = -0.47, 25.6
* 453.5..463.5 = 0.13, 24.9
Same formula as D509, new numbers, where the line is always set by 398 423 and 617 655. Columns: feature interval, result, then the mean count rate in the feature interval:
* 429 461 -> 0.1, 25.3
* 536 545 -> -0.9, 27.3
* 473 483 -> 0.7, 23.4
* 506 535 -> 0.4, 24.7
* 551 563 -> -1.5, 27.9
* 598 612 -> -0.7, 25.7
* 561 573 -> -1.4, 27.6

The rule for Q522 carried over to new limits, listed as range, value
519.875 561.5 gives 26.7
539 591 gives 27.1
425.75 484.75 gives 24.7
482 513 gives 24.7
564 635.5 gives 25.8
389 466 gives 25.3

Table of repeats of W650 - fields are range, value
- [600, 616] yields 25.5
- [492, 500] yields 25.1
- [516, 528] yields 24.8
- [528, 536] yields 25.7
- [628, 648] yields 24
